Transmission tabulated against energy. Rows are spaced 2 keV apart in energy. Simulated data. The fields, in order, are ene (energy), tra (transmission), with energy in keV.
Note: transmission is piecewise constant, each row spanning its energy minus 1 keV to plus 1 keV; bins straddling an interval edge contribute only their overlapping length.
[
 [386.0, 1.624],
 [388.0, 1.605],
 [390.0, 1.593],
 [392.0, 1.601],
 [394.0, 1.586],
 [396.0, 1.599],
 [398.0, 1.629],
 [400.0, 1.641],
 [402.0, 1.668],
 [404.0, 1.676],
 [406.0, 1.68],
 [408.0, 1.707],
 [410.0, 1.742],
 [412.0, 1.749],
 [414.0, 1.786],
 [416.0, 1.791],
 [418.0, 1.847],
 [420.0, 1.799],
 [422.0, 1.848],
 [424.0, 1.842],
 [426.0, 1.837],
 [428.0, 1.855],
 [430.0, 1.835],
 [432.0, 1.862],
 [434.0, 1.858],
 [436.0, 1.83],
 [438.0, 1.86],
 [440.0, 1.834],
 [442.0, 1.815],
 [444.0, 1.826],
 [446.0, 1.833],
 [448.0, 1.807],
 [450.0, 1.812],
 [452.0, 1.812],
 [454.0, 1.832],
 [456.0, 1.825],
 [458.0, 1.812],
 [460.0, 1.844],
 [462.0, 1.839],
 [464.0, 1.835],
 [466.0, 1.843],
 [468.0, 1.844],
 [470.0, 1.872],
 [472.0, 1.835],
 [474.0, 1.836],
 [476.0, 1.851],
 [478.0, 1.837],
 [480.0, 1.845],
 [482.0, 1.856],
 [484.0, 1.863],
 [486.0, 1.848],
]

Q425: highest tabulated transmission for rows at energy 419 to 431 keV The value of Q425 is 1.855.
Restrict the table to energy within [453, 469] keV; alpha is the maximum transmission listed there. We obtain 1.844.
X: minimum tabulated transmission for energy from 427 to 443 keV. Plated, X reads 1.815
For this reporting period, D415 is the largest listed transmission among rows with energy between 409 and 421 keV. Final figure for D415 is 1.847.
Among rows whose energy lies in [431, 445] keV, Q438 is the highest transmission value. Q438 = 1.862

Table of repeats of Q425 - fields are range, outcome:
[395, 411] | 1.742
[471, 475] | 1.836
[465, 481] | 1.872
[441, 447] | 1.833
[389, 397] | 1.601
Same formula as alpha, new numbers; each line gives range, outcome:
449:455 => 1.832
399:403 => 1.668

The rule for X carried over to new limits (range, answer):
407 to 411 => 1.707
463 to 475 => 1.835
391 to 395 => 1.586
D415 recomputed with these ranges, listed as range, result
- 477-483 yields 1.856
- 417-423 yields 1.848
